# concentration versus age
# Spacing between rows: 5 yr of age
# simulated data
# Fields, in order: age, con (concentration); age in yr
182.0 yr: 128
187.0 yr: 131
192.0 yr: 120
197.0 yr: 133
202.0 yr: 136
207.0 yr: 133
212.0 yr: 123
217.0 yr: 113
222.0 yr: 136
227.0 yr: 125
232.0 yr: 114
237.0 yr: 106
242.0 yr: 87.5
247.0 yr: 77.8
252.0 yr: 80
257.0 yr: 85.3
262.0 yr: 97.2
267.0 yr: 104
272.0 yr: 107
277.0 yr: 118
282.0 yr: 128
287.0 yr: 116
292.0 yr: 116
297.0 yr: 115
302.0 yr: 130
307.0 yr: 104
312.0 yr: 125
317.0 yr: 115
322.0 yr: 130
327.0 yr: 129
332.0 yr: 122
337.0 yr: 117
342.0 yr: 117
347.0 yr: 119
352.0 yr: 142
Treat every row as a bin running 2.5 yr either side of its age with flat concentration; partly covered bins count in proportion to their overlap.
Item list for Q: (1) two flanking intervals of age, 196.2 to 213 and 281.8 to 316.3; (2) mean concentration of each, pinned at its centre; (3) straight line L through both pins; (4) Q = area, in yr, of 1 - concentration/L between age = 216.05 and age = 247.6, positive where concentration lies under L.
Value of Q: 4.4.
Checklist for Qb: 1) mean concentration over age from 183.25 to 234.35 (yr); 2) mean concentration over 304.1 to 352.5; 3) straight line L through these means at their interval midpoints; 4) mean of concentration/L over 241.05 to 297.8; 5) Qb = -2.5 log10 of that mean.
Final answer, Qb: 0.20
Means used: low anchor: 126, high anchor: 121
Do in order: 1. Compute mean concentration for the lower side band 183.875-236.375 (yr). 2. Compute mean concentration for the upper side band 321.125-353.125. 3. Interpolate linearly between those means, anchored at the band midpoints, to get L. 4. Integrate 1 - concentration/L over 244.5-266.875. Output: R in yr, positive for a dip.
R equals 6.8 yr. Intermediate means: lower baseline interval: 126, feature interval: 87.1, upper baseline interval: 124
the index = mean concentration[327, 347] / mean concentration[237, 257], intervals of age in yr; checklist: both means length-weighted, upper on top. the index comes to 1.4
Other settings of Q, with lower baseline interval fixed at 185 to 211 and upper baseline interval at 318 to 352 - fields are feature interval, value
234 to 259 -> 7.8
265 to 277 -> 1.7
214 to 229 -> 0.5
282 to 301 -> 1.1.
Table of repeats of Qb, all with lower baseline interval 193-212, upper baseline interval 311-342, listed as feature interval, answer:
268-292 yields 0.09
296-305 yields 0.01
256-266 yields 0.33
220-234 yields 0.04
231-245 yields 0.27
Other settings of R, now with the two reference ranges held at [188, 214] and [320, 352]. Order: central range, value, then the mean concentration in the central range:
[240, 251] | 3.9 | 82.1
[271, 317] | 2.8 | 118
